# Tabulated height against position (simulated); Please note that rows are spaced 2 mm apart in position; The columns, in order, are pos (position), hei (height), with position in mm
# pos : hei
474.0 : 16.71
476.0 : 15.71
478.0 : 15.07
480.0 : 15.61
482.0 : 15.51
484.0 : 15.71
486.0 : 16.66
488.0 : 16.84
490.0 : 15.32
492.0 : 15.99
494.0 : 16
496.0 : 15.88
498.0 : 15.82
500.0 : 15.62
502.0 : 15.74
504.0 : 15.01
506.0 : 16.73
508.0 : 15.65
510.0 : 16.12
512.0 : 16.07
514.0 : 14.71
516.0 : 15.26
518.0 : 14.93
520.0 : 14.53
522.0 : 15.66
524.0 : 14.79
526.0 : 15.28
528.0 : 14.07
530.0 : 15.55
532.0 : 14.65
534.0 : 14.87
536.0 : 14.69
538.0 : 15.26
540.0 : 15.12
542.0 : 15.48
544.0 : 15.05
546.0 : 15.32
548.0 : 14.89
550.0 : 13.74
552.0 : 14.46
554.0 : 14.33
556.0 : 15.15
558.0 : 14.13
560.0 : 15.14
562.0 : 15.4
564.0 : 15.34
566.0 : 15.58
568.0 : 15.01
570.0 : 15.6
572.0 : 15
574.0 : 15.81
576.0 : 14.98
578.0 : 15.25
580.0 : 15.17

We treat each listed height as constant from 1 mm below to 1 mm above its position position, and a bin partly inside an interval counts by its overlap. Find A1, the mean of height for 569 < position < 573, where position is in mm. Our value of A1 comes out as 15.3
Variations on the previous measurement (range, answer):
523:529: 14.7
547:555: 14.4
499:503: 15.7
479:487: 15.9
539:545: 15.2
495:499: 15.9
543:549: 15.1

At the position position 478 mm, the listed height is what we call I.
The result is 15.07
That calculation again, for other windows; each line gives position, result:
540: 15.12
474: 16.71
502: 15.74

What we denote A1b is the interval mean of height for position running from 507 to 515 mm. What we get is 15.6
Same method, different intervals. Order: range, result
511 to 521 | 15.1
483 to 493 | 16.1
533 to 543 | 15.1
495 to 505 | 15.6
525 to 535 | 14.9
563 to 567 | 15.5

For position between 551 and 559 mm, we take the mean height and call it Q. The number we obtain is 14.5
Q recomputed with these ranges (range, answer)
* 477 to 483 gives 15.4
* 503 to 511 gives 15.9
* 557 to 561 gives 14.6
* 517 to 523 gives 15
